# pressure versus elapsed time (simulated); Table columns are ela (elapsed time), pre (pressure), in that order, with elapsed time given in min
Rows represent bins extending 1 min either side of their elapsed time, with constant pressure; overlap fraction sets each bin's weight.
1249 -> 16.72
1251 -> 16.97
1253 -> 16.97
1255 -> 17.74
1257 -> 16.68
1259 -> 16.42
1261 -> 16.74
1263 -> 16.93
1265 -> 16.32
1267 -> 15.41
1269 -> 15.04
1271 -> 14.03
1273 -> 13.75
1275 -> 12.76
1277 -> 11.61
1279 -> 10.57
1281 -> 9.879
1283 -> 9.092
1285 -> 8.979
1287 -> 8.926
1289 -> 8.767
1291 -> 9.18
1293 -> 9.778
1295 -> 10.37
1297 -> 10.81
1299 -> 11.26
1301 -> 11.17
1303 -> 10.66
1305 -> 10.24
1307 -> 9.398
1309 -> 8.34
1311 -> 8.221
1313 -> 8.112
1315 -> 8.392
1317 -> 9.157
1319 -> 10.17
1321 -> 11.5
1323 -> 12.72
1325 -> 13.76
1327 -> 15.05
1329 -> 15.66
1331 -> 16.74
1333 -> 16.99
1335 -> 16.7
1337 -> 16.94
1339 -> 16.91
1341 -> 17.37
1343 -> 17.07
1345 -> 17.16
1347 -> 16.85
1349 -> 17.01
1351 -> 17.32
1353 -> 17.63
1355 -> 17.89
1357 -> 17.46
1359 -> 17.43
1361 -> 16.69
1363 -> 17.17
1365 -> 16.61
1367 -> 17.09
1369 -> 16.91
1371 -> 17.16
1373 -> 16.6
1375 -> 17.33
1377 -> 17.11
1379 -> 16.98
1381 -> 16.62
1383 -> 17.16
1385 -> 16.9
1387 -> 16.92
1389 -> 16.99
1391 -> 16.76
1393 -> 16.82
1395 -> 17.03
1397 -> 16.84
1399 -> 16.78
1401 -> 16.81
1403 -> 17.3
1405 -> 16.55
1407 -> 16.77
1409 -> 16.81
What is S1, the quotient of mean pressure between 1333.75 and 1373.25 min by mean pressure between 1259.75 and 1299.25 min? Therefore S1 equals 1.42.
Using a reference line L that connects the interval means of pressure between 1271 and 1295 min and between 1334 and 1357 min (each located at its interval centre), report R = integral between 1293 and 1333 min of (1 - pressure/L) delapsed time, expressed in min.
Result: 7.24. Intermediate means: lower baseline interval 10.5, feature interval 11.3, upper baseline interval 17.2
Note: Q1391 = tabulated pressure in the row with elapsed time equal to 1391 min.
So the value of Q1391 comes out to 16.76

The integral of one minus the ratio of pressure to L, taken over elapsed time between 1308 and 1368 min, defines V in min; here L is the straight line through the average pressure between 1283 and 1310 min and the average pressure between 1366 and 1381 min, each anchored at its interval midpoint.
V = -4.5 min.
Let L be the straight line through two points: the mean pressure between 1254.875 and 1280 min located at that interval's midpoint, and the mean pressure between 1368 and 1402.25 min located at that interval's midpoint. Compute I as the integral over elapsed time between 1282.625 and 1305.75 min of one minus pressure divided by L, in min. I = 8.1 min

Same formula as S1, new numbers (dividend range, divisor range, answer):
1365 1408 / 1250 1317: 1.40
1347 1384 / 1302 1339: 1.39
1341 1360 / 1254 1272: 1.07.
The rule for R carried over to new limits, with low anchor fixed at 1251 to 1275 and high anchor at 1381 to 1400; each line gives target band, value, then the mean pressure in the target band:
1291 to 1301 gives 3.5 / 10.5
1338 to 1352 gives -0.5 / 17.1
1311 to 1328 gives 5.6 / 10.9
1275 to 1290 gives 5.8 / 9.89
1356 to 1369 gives -0.3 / 17.1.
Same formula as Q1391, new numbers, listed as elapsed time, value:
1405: 16.55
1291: 9.18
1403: 17.3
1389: 16.99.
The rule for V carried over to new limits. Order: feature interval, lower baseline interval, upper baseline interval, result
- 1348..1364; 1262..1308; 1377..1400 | -2.2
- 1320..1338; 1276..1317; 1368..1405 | -4.1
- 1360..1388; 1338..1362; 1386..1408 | 0.2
